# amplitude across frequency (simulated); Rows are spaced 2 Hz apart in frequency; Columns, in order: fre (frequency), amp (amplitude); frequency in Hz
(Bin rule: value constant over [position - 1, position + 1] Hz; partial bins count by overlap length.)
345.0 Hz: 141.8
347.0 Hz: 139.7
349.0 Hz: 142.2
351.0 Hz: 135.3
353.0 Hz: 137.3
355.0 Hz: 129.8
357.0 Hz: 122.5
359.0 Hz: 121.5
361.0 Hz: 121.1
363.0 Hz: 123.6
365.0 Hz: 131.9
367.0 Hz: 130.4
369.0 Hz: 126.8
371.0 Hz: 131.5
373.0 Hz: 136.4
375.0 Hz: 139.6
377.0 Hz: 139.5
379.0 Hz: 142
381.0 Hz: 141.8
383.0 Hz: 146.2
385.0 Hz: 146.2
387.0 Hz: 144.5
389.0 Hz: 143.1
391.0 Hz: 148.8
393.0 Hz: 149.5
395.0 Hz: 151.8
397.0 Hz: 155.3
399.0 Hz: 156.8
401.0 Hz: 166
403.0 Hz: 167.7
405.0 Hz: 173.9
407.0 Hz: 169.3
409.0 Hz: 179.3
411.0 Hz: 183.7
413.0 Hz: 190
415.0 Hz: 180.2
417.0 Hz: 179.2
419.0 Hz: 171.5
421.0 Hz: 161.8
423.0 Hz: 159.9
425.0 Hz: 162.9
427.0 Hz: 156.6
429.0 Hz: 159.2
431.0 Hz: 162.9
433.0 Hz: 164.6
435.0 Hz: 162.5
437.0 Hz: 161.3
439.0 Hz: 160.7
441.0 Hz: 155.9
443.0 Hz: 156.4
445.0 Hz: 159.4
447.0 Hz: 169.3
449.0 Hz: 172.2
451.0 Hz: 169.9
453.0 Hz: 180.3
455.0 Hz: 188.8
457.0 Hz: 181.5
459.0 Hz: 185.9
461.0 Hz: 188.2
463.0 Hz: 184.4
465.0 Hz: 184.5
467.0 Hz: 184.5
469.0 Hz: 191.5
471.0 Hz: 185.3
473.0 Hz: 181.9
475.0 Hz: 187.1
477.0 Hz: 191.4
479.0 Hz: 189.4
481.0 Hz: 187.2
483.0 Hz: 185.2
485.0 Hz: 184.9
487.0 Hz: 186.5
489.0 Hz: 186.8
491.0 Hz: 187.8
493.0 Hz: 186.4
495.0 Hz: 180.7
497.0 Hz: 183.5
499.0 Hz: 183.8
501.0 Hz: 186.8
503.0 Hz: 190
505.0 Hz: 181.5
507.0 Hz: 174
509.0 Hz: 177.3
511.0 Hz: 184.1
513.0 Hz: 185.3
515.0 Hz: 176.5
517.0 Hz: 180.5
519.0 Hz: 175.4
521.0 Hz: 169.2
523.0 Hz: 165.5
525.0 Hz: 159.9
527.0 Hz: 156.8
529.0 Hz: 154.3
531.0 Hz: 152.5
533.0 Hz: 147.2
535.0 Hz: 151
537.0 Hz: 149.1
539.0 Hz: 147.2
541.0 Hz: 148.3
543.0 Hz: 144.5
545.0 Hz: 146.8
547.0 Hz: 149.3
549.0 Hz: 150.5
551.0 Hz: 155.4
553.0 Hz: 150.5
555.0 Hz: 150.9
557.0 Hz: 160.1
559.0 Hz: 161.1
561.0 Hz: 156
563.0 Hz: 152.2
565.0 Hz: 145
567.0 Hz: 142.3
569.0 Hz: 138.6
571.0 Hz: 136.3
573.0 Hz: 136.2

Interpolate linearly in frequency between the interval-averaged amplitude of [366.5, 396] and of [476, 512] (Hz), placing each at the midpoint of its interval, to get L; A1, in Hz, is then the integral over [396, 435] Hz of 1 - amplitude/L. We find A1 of -3.5 Hz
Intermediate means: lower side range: 141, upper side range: 185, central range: 168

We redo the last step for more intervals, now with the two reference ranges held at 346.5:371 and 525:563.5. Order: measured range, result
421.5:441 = -3.14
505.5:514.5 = -1.95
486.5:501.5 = -4.02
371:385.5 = -0.93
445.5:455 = -2.23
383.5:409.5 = -4.38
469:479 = -3.03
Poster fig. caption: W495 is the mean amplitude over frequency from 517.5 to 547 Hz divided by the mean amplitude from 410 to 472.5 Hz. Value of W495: 0.90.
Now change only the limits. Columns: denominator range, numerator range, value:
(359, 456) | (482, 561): 1.07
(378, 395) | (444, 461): 1.21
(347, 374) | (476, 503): 1.43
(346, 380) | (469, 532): 1.36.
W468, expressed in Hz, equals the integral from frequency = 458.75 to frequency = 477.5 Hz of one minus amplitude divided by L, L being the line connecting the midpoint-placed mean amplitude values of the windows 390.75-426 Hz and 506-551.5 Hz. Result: -2.5 Hz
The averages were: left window 167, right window 161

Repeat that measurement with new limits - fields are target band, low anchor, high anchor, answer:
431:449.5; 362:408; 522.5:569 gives -1.77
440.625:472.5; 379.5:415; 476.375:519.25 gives -0.67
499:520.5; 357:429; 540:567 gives -4.19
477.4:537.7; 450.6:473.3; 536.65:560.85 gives -3.03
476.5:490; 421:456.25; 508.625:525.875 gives -1.32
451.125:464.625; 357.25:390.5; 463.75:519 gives -1.06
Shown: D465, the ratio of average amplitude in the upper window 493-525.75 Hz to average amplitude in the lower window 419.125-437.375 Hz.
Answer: 1.10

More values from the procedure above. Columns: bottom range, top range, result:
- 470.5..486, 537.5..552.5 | 0.80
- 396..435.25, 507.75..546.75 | 0.96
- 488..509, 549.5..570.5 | 0.82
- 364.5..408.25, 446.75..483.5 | 1.25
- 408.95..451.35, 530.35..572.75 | 0.89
